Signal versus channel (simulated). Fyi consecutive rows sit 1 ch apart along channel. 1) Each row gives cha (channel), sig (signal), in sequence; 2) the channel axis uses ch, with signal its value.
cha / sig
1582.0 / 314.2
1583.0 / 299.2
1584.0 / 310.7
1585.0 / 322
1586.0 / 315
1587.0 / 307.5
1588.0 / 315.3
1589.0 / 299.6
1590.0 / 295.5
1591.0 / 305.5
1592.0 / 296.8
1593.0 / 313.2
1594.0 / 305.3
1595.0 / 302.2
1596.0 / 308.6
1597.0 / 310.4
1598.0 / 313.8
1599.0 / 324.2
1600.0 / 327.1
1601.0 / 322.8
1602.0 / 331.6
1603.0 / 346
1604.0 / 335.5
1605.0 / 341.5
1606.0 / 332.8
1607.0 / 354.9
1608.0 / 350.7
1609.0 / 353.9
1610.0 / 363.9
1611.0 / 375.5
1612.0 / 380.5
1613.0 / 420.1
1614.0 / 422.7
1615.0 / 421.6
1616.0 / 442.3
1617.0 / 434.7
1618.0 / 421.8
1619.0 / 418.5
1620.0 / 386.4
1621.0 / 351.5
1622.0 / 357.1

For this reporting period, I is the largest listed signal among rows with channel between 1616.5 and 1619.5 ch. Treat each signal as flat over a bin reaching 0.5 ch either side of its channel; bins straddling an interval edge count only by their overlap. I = 434.7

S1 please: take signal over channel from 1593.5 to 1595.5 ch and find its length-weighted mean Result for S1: 304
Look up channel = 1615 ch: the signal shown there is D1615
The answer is 421.6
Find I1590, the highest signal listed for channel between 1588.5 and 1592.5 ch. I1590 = 305.5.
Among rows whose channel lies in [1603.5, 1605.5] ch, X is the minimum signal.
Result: 335.5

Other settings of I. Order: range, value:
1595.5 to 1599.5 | 324.2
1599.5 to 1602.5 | 331.6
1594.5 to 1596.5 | 308.6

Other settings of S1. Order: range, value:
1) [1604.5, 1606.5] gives 337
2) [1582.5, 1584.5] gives 305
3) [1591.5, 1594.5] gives 305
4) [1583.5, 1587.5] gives 314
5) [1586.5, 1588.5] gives 311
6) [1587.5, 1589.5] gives 307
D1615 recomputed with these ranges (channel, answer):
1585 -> 322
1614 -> 422.7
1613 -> 420.1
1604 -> 335.5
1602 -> 331.6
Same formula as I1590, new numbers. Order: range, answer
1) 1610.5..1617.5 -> 442.3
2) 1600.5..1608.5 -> 354.9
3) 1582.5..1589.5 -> 322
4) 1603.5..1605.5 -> 341.5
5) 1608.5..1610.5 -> 363.9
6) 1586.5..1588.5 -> 315.3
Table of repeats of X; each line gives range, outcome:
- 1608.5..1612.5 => 353.9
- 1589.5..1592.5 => 295.5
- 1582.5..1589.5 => 299.2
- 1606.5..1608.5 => 350.7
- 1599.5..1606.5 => 322.8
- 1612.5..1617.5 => 420.1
